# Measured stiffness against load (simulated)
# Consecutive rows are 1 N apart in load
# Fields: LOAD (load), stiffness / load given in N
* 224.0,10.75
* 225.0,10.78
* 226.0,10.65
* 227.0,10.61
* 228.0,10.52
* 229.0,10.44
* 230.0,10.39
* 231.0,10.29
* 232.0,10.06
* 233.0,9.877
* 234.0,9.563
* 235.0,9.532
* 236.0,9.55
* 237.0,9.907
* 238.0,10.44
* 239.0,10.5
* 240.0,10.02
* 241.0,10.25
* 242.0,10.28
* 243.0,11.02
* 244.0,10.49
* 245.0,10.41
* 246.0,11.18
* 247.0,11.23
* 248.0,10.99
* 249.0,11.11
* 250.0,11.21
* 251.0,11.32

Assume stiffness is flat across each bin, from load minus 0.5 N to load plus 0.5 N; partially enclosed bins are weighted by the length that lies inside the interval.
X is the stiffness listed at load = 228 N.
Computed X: 10.52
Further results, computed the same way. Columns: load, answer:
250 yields 11.21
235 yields 9.532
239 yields 10.5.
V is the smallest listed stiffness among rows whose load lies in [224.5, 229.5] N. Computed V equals 10.44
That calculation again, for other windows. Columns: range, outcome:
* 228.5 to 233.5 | 9.877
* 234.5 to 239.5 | 9.532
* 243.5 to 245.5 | 10.41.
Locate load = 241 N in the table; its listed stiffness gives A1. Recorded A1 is 10.25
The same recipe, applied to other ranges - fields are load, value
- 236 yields 9.55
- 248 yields 10.99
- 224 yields 10.75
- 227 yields 10.61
